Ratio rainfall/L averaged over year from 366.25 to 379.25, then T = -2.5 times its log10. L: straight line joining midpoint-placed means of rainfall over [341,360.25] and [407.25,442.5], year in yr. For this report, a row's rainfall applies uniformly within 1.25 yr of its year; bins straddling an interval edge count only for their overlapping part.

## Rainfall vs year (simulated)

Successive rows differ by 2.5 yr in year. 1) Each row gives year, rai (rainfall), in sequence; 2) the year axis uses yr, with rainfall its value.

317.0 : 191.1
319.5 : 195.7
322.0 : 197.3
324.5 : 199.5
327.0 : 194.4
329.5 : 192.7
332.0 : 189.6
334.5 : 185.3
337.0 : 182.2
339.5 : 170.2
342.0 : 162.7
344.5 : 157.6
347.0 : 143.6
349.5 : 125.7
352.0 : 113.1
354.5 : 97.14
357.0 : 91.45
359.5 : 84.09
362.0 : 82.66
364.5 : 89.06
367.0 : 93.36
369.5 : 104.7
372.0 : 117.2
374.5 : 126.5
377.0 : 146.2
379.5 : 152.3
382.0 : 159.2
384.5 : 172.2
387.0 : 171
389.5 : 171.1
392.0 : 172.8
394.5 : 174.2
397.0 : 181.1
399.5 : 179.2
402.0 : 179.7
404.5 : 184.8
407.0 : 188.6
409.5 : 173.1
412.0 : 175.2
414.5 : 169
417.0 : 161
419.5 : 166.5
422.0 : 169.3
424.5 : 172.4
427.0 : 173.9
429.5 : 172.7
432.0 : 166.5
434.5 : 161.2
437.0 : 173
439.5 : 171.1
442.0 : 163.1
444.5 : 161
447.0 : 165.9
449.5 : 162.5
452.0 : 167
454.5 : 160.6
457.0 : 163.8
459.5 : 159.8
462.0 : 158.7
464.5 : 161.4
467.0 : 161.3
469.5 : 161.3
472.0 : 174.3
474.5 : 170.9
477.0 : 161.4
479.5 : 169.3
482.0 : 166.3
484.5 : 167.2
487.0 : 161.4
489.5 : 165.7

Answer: 0.13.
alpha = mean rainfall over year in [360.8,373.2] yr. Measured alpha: 97.4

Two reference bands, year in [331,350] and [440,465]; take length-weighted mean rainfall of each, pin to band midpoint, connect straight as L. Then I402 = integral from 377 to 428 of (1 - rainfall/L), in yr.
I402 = -2.4 yr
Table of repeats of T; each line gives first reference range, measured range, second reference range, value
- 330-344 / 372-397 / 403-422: 0.102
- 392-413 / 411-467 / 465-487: 0.042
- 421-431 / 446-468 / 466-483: 0.041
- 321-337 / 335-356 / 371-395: 0.247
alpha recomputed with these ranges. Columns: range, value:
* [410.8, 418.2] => 168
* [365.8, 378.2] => 118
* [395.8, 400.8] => 180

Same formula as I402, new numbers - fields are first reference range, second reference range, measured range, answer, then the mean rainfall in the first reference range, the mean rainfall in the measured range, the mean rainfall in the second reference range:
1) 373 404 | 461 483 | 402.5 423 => -1.0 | 166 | 174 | 165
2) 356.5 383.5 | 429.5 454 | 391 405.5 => -4.7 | 114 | 179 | 166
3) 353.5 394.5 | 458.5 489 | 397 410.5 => -4.1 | 129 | 181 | 165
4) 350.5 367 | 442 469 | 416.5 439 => -4.2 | 93.4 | 169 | 162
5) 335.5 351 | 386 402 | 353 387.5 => 9.9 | 157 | 119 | 175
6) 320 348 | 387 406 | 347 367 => 8.8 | 180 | 100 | 177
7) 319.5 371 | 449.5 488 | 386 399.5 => -2.0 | 144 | 175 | 164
